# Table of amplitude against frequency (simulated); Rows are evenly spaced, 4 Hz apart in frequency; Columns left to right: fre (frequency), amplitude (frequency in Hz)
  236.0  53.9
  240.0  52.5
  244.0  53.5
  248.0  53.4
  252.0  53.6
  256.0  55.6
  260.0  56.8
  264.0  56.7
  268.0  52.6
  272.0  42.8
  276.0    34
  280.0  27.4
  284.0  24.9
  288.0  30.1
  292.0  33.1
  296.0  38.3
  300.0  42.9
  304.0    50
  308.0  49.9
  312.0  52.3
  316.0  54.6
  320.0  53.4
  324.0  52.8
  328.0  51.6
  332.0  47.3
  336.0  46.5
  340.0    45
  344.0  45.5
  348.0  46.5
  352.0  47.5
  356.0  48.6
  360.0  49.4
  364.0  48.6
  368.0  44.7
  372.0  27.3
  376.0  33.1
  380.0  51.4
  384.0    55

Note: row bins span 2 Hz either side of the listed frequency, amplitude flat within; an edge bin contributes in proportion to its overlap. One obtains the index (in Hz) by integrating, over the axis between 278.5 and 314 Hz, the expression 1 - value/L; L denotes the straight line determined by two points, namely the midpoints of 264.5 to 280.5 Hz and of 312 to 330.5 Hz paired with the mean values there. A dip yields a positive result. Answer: 6.5 Hz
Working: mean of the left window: 41.9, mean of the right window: 52.9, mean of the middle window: 38.9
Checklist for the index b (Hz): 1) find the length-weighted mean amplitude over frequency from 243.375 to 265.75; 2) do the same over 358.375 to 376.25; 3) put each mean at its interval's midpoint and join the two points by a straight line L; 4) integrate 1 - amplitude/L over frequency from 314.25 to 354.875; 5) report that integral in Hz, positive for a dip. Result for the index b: -3.4 Hz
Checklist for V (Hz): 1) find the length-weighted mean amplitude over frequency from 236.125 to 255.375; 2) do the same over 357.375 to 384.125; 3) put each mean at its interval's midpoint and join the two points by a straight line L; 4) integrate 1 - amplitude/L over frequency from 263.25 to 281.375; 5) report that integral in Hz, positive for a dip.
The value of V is 3.2 Hz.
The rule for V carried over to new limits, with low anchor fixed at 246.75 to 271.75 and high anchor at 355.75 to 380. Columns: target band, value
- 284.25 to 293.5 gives 3.7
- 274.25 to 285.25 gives 4.9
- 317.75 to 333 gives -1.5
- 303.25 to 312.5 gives -0.4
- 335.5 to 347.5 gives -0.2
